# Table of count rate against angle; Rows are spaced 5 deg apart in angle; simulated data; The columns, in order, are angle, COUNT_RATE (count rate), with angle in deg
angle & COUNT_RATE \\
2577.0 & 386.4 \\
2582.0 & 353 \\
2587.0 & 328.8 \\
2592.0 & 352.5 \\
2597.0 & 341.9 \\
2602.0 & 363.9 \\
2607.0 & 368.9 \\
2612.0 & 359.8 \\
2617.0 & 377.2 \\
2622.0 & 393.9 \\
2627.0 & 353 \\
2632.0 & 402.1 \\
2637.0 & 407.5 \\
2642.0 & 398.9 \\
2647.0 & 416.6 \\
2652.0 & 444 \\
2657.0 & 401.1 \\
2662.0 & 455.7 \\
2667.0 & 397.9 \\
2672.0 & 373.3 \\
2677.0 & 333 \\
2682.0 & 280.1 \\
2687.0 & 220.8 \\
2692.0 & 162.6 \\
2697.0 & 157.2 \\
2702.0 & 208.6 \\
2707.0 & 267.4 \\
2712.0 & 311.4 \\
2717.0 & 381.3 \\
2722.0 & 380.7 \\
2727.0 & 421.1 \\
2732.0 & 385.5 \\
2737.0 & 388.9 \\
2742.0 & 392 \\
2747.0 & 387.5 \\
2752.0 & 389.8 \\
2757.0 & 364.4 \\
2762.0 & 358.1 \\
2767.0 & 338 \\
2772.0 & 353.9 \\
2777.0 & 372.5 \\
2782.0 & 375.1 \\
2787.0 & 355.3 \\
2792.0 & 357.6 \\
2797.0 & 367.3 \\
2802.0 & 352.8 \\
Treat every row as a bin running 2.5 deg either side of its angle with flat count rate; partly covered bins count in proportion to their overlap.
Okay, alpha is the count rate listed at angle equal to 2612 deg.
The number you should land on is 359.8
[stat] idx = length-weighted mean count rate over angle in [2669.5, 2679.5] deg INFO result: 353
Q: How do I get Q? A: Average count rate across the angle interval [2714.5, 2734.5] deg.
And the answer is 392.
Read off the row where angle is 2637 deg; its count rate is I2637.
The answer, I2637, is 407.5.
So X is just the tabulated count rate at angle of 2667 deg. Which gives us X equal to 397.9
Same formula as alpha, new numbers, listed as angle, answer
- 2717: 381.3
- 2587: 328.8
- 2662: 455.7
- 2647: 416.6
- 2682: 280.1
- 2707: 267.4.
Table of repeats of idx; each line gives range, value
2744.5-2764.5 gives 375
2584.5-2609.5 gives 351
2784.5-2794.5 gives 356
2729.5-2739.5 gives 387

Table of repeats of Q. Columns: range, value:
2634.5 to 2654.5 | 417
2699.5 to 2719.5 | 292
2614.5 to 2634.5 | 382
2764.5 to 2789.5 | 359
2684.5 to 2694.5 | 192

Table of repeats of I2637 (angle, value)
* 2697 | 157.2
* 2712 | 311.4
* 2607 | 368.9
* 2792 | 357.6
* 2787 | 355.3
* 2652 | 444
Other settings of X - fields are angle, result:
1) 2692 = 162.6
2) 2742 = 392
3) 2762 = 358.1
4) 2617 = 377.2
